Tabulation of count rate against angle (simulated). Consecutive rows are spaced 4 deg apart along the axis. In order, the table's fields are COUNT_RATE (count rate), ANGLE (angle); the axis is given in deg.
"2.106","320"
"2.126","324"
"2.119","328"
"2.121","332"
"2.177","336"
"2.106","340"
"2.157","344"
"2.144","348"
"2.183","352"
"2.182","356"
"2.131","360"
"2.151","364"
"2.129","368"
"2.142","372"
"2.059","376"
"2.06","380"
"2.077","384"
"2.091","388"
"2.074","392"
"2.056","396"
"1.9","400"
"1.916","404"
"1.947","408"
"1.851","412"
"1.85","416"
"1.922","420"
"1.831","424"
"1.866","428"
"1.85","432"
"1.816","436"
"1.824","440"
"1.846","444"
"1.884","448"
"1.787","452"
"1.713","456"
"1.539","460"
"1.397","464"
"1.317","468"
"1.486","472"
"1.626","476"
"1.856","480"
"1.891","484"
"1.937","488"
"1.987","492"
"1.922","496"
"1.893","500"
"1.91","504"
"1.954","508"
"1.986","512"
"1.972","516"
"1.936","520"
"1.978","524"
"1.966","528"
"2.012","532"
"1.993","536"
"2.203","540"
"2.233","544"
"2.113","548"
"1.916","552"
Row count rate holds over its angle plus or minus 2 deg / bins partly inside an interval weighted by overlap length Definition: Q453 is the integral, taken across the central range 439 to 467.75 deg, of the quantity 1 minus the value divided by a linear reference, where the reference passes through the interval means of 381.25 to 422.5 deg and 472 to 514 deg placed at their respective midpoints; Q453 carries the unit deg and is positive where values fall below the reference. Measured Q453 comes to 3.5 deg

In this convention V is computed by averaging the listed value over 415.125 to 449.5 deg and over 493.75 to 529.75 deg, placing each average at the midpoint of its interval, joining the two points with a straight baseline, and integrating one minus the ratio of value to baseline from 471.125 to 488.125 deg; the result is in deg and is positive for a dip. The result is 1.35 deg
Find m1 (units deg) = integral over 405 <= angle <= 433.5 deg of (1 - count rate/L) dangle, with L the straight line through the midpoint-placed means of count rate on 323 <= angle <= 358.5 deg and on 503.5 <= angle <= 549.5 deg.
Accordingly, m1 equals 3.0 deg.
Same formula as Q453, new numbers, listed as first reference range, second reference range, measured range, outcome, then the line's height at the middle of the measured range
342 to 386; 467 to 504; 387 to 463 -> 3.8 deg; 1.96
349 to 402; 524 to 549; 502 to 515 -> 0.8 deg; 2.08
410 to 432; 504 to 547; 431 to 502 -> 6.6 deg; 1.93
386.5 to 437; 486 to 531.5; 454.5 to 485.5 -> 5.5 deg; 1.94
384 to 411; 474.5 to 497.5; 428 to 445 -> 0.9 deg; 1.94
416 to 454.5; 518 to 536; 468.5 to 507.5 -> 2.1 deg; 1.92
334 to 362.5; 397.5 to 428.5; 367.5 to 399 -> -1.1 deg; 2.01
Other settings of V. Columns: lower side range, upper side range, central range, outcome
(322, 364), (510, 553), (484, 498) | 0.8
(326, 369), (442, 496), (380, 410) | -0.5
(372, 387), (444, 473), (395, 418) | 0.1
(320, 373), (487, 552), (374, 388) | 0.3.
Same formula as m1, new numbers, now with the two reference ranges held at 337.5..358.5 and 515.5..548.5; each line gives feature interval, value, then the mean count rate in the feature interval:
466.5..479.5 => 3.46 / 1.53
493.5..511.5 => 1.18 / 1.93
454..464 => 2.43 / 1.58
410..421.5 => 1.32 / 1.87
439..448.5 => 1.13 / 1.85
